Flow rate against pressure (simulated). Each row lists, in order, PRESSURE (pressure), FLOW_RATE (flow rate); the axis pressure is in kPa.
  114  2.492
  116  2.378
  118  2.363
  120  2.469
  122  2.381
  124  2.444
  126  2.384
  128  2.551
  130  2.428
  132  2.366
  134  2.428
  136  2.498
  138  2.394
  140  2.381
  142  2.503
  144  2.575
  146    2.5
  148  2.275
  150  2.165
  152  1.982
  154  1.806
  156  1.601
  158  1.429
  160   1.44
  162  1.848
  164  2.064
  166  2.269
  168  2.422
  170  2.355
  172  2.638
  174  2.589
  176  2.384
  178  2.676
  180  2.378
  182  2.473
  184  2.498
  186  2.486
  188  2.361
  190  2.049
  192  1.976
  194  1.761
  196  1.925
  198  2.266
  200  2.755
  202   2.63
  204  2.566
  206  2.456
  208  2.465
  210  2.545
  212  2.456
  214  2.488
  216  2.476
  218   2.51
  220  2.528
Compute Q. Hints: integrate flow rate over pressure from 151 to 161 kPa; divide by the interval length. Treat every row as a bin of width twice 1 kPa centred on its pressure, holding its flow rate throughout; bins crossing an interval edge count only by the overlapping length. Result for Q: 1.65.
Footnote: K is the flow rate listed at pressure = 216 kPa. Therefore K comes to 2.476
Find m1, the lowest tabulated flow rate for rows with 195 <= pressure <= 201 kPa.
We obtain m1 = 1.925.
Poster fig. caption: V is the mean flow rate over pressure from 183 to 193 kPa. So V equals 2.27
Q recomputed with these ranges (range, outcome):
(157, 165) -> 1.7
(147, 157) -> 1.97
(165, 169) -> 2.35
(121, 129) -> 2.44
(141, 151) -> 2.4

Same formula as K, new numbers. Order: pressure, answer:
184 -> 2.498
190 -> 2.049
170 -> 2.355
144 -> 2.575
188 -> 2.361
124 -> 2.444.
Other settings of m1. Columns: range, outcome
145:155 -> 1.806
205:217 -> 2.456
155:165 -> 1.429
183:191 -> 2.049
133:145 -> 2.381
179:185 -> 2.378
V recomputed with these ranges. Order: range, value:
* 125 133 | 2.43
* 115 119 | 2.37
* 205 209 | 2.46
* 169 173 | 2.5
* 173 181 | 2.51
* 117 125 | 2.41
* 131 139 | 2.42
